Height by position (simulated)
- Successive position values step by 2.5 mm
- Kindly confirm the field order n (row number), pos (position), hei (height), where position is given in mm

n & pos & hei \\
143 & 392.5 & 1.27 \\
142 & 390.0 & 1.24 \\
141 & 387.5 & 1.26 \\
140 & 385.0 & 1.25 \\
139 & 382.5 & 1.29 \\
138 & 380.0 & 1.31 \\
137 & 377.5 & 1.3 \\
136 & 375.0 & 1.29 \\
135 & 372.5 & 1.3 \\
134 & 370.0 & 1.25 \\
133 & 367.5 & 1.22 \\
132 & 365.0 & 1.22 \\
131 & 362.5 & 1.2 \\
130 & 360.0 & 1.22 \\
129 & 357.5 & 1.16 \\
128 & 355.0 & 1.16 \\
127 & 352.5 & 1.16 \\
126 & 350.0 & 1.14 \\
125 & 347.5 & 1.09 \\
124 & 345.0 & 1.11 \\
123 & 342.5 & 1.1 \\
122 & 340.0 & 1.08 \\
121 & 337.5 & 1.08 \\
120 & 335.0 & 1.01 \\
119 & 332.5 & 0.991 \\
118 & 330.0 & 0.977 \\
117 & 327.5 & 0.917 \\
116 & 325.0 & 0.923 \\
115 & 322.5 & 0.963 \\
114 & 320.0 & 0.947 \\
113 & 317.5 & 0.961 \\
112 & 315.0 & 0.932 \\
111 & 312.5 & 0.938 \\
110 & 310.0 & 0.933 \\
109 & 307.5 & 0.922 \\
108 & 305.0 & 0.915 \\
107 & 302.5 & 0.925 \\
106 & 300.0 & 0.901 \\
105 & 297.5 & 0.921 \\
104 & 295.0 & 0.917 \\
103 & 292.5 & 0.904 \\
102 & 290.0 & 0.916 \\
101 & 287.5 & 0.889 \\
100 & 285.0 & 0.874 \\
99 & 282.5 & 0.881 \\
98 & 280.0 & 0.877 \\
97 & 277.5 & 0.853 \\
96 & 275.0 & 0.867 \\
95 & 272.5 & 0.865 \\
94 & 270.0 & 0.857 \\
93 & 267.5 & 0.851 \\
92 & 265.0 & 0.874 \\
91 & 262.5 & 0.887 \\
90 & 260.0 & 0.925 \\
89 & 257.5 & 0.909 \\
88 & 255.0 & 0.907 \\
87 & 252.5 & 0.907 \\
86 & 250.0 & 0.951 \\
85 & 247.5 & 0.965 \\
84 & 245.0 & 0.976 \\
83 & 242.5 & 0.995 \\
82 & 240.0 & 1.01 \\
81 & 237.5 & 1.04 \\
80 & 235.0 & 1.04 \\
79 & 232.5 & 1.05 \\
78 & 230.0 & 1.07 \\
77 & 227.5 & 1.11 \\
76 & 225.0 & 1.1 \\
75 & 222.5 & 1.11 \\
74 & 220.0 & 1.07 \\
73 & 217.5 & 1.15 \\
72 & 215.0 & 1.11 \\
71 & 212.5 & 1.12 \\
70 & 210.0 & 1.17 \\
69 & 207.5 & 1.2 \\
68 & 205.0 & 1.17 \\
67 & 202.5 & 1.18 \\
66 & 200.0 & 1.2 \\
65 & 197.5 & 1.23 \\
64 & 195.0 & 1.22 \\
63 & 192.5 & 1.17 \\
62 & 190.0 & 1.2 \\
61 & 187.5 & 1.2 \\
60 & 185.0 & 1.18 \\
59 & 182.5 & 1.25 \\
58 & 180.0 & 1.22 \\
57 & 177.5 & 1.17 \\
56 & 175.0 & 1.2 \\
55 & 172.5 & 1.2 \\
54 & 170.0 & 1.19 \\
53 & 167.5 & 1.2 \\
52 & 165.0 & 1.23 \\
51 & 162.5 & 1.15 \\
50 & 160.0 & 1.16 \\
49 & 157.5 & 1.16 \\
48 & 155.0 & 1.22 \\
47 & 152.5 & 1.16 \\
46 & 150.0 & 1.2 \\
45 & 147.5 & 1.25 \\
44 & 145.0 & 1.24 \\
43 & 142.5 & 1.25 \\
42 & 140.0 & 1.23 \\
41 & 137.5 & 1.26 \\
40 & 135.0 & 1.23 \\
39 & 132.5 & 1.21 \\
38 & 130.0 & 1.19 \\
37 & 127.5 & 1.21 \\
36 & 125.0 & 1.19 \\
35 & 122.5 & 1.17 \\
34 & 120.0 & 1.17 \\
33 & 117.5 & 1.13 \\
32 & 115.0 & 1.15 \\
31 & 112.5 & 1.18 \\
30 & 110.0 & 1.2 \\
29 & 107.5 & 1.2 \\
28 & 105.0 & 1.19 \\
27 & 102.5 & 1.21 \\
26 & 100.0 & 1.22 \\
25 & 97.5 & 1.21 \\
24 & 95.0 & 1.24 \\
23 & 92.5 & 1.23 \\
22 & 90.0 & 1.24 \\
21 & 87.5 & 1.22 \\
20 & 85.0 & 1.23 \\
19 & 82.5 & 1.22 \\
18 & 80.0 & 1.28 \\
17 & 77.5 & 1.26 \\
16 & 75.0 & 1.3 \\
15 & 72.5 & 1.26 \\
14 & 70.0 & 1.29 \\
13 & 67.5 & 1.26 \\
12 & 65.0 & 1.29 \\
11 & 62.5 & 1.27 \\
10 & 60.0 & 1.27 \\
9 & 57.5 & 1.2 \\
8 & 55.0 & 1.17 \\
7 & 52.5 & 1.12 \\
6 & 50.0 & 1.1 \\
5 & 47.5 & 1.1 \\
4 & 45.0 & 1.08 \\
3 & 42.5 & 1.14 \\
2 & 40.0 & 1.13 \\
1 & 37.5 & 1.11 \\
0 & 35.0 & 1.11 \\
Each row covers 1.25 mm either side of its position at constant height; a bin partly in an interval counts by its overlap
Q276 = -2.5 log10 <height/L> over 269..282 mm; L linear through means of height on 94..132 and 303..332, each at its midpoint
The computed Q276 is 0.15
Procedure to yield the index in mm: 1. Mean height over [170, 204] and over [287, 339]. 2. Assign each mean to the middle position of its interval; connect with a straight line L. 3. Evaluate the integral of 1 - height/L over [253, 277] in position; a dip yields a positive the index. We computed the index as 3.7 mm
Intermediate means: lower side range 1.2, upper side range 0.943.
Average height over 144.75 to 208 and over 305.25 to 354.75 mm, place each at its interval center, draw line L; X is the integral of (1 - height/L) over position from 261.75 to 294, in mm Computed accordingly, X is 5.9 mm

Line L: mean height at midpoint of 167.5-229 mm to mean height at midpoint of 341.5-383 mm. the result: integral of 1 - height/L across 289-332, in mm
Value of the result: 9.50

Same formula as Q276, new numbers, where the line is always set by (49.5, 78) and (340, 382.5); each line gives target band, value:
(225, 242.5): 0.16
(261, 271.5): 0.36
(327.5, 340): 0.19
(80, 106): 0.01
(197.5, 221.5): 0.06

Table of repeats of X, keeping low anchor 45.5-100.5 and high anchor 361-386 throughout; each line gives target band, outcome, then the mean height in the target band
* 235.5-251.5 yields 3.3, 0.991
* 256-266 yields 2.8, 0.9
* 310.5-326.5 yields 4.0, 0.943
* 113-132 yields 0.9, 1.17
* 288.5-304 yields 4.2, 0.914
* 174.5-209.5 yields 1.2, 1.2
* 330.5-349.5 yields 2.9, 1.07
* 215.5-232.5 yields 2.0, 1.1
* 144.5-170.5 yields 0.8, 1.2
